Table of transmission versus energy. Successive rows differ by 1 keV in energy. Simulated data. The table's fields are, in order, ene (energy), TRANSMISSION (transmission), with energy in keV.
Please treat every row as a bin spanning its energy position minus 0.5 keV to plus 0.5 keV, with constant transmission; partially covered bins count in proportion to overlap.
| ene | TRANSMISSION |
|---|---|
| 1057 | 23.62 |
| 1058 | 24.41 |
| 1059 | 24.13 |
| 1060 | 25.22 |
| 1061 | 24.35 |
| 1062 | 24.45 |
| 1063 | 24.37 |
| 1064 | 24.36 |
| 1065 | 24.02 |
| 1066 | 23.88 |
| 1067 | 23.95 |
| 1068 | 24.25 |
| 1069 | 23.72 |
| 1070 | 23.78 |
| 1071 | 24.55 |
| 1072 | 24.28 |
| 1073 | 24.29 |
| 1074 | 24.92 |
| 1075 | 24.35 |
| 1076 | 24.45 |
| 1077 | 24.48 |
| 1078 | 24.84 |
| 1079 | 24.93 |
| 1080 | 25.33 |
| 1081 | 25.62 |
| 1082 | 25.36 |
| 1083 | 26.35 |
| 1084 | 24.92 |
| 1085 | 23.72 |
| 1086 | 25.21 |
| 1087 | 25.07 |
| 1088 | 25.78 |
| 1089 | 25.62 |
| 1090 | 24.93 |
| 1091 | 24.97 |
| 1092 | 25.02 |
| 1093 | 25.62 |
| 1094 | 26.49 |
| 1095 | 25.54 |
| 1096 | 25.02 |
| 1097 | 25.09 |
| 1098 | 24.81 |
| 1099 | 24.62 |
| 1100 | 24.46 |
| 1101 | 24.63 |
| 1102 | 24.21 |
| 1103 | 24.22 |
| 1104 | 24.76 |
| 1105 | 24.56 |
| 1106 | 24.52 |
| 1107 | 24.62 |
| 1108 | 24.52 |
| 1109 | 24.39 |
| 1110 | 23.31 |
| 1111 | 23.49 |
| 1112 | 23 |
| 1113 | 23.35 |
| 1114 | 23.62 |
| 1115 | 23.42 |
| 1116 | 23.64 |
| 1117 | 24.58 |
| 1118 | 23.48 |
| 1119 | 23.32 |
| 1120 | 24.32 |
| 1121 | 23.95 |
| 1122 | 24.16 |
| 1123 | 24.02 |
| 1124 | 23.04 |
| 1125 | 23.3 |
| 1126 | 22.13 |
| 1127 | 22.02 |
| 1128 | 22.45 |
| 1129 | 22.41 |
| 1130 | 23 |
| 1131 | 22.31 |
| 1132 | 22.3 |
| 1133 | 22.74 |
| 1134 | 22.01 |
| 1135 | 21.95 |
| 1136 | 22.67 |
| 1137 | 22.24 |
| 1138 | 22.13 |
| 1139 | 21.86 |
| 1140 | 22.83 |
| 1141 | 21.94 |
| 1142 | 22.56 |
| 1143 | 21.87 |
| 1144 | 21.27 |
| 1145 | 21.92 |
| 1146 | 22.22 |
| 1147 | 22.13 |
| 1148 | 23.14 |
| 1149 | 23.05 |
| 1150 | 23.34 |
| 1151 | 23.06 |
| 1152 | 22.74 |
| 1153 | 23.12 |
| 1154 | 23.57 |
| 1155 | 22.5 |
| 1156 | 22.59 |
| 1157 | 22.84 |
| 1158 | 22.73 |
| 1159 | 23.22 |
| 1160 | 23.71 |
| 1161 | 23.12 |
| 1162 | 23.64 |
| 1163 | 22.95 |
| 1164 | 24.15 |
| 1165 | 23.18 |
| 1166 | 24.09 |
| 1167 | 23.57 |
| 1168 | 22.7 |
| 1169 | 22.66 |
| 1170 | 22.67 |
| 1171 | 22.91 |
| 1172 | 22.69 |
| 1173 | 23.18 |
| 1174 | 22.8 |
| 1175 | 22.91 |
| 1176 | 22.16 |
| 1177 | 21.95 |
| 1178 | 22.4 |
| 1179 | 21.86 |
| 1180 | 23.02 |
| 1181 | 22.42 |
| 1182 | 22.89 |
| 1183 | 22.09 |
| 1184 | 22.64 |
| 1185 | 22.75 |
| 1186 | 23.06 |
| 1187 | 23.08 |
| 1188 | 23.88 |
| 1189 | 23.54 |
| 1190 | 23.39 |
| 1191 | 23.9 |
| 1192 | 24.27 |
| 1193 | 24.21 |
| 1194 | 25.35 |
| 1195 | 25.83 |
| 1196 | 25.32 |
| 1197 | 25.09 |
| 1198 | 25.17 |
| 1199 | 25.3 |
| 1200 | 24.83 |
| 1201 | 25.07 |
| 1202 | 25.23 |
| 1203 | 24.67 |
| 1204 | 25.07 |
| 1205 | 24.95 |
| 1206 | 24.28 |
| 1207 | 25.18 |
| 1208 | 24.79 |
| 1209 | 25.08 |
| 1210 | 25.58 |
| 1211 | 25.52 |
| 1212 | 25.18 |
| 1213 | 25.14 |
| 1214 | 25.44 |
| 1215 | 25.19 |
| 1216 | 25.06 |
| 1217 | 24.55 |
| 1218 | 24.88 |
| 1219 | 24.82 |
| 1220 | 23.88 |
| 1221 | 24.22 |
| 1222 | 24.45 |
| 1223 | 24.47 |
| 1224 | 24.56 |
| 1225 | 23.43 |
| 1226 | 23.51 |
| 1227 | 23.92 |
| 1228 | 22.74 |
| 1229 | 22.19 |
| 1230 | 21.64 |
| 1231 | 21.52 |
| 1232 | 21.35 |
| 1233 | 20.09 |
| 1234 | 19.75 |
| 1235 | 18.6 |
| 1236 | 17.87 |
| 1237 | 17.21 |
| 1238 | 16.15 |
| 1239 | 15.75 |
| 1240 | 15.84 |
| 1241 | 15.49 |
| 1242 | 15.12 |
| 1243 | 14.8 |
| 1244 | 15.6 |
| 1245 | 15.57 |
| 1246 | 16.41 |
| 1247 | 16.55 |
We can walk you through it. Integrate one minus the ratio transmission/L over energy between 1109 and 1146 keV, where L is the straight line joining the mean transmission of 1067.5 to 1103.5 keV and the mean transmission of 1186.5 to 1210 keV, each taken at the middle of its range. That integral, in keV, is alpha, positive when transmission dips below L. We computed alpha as 2.9 keV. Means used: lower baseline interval 24.9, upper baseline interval 24.7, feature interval 22.9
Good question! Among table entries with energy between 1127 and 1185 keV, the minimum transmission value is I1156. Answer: 21.27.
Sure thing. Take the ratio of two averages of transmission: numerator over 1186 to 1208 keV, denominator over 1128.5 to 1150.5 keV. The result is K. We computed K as 1.10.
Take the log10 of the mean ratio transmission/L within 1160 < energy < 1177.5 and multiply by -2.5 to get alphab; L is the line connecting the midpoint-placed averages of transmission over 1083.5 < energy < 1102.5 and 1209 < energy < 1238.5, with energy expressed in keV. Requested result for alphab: 0.04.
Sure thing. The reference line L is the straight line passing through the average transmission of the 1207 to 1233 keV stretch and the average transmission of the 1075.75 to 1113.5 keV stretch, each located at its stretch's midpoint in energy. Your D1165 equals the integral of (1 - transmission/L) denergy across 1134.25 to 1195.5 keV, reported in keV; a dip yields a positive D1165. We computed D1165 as 3.6 keV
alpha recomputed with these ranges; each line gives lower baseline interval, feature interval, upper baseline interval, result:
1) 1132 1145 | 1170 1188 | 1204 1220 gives 0.8 keV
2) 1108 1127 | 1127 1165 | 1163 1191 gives 1.0 keV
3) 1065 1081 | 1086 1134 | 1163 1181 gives -0.4 keV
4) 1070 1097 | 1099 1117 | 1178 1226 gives 0.6 keV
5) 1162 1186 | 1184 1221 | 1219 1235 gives -3.1 keV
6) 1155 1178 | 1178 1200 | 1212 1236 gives -0.6 keV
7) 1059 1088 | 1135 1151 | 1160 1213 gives 1.2 keV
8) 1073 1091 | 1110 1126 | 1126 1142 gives -0.3 keV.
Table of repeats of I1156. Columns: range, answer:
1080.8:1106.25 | 23.72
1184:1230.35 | 21.64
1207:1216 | 24.79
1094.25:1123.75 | 23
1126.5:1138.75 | 21.95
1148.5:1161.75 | 22.5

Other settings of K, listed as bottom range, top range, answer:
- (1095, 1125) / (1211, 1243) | 0.90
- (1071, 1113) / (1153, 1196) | 0.94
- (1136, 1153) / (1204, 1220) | 1.12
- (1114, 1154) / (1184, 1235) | 1.05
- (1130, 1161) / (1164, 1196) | 1.03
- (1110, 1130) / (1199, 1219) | 1.07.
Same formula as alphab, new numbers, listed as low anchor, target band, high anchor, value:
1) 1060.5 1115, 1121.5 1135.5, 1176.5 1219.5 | 0.08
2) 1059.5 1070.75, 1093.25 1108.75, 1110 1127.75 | -0.05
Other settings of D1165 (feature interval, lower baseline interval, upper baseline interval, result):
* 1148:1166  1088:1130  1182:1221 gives 0.9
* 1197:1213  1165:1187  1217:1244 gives -2.5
